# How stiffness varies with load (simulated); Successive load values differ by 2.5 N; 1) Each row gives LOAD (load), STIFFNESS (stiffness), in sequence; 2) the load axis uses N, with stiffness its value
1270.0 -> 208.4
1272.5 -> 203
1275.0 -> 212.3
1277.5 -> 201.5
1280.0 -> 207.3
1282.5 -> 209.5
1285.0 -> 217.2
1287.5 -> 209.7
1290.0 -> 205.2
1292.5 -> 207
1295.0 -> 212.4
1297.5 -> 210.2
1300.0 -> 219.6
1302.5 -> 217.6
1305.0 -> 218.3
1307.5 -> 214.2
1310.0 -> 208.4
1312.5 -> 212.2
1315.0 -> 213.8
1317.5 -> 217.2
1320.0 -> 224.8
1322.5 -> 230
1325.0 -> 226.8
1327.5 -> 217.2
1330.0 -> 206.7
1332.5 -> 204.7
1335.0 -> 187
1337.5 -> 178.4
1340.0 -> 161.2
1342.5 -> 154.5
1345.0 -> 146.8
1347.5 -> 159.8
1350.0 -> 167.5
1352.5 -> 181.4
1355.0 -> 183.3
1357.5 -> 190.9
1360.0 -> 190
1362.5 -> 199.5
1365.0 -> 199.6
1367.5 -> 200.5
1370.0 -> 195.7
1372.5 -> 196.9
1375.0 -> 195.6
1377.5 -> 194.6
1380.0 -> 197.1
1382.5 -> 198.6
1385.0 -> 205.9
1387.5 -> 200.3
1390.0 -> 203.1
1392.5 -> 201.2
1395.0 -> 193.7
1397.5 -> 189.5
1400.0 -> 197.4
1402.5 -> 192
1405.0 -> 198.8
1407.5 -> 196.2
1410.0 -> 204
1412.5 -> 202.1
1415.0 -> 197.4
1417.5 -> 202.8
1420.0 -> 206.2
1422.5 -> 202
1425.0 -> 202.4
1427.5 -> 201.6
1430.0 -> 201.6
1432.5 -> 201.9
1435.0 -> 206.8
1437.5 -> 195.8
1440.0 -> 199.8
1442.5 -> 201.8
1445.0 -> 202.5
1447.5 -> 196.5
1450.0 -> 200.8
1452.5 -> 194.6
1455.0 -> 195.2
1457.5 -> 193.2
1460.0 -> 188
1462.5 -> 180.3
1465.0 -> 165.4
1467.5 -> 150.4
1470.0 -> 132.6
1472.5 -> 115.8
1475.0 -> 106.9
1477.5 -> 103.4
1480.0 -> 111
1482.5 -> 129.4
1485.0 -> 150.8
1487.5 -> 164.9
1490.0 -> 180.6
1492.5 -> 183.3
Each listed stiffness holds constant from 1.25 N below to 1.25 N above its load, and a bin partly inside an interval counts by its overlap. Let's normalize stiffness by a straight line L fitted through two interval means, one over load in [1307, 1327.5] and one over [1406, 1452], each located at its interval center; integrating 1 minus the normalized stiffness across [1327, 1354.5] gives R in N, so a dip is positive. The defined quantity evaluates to 4.8 N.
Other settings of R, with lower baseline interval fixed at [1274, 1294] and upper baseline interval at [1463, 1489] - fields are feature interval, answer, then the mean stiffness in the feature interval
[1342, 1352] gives 1.4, 159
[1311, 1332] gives -2.6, 218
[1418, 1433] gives -4.7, 203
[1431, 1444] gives -4.5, 201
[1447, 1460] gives -4.7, 195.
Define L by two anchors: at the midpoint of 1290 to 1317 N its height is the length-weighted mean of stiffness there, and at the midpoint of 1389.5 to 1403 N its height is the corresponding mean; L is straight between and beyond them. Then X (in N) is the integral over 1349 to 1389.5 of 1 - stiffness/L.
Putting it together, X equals 1.4 N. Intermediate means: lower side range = 213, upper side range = 196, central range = 194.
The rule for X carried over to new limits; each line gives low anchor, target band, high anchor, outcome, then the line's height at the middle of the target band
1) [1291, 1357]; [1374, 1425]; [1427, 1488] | -4.4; 183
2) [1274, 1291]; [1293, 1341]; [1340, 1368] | -3.9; 194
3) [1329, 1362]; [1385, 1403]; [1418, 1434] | -0.4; 193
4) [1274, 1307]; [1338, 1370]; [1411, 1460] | 4.3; 206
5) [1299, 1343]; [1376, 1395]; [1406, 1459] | 0.3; 203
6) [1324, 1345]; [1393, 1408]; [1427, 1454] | 0.1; 196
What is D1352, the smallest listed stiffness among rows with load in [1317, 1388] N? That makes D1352 146.8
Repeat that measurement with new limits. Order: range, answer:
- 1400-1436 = 192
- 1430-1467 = 165.4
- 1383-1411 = 189.5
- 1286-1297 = 205.2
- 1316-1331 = 206.7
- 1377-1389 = 194.6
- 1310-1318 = 208.4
